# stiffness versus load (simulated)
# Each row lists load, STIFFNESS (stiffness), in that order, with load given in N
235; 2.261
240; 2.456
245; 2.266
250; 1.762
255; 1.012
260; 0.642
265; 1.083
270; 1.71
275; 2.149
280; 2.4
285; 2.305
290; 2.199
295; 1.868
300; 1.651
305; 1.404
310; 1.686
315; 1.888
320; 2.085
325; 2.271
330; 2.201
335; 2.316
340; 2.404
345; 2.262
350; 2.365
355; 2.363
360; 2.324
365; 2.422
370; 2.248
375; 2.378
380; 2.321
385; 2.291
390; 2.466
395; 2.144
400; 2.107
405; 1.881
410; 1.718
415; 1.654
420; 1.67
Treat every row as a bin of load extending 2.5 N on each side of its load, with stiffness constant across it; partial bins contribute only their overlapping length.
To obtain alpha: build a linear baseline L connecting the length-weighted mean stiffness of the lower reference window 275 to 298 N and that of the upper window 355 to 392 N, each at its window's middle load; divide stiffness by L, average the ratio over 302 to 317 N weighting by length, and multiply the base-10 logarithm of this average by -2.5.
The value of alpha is 0.32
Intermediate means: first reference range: 2.18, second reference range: 2.35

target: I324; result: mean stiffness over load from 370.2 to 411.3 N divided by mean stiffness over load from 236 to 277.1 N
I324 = 1.32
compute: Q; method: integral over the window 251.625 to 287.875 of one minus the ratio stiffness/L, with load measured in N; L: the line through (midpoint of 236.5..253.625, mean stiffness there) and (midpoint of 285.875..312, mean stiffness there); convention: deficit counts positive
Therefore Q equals 5.8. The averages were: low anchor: 2.09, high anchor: 1.8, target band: 1.62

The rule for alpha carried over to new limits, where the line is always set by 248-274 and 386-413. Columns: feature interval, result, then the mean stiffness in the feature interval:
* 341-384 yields -0.250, 2.34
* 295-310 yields -0.065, 1.61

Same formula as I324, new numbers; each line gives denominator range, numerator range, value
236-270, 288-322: 1.15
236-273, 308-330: 1.26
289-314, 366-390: 1.34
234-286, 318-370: 1.28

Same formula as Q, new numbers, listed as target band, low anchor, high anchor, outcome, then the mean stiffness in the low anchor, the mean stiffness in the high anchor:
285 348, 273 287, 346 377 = 7.7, 2.29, 2.35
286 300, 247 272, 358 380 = -3.7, 1.25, 2.34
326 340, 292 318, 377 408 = -3.1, 1.72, 2.2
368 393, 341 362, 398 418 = -3.2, 2.33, 1.83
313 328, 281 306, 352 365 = 0.2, 1.95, 2.36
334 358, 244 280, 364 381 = -2.2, 1.55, 2.34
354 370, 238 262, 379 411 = -2.6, 1.63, 2.14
